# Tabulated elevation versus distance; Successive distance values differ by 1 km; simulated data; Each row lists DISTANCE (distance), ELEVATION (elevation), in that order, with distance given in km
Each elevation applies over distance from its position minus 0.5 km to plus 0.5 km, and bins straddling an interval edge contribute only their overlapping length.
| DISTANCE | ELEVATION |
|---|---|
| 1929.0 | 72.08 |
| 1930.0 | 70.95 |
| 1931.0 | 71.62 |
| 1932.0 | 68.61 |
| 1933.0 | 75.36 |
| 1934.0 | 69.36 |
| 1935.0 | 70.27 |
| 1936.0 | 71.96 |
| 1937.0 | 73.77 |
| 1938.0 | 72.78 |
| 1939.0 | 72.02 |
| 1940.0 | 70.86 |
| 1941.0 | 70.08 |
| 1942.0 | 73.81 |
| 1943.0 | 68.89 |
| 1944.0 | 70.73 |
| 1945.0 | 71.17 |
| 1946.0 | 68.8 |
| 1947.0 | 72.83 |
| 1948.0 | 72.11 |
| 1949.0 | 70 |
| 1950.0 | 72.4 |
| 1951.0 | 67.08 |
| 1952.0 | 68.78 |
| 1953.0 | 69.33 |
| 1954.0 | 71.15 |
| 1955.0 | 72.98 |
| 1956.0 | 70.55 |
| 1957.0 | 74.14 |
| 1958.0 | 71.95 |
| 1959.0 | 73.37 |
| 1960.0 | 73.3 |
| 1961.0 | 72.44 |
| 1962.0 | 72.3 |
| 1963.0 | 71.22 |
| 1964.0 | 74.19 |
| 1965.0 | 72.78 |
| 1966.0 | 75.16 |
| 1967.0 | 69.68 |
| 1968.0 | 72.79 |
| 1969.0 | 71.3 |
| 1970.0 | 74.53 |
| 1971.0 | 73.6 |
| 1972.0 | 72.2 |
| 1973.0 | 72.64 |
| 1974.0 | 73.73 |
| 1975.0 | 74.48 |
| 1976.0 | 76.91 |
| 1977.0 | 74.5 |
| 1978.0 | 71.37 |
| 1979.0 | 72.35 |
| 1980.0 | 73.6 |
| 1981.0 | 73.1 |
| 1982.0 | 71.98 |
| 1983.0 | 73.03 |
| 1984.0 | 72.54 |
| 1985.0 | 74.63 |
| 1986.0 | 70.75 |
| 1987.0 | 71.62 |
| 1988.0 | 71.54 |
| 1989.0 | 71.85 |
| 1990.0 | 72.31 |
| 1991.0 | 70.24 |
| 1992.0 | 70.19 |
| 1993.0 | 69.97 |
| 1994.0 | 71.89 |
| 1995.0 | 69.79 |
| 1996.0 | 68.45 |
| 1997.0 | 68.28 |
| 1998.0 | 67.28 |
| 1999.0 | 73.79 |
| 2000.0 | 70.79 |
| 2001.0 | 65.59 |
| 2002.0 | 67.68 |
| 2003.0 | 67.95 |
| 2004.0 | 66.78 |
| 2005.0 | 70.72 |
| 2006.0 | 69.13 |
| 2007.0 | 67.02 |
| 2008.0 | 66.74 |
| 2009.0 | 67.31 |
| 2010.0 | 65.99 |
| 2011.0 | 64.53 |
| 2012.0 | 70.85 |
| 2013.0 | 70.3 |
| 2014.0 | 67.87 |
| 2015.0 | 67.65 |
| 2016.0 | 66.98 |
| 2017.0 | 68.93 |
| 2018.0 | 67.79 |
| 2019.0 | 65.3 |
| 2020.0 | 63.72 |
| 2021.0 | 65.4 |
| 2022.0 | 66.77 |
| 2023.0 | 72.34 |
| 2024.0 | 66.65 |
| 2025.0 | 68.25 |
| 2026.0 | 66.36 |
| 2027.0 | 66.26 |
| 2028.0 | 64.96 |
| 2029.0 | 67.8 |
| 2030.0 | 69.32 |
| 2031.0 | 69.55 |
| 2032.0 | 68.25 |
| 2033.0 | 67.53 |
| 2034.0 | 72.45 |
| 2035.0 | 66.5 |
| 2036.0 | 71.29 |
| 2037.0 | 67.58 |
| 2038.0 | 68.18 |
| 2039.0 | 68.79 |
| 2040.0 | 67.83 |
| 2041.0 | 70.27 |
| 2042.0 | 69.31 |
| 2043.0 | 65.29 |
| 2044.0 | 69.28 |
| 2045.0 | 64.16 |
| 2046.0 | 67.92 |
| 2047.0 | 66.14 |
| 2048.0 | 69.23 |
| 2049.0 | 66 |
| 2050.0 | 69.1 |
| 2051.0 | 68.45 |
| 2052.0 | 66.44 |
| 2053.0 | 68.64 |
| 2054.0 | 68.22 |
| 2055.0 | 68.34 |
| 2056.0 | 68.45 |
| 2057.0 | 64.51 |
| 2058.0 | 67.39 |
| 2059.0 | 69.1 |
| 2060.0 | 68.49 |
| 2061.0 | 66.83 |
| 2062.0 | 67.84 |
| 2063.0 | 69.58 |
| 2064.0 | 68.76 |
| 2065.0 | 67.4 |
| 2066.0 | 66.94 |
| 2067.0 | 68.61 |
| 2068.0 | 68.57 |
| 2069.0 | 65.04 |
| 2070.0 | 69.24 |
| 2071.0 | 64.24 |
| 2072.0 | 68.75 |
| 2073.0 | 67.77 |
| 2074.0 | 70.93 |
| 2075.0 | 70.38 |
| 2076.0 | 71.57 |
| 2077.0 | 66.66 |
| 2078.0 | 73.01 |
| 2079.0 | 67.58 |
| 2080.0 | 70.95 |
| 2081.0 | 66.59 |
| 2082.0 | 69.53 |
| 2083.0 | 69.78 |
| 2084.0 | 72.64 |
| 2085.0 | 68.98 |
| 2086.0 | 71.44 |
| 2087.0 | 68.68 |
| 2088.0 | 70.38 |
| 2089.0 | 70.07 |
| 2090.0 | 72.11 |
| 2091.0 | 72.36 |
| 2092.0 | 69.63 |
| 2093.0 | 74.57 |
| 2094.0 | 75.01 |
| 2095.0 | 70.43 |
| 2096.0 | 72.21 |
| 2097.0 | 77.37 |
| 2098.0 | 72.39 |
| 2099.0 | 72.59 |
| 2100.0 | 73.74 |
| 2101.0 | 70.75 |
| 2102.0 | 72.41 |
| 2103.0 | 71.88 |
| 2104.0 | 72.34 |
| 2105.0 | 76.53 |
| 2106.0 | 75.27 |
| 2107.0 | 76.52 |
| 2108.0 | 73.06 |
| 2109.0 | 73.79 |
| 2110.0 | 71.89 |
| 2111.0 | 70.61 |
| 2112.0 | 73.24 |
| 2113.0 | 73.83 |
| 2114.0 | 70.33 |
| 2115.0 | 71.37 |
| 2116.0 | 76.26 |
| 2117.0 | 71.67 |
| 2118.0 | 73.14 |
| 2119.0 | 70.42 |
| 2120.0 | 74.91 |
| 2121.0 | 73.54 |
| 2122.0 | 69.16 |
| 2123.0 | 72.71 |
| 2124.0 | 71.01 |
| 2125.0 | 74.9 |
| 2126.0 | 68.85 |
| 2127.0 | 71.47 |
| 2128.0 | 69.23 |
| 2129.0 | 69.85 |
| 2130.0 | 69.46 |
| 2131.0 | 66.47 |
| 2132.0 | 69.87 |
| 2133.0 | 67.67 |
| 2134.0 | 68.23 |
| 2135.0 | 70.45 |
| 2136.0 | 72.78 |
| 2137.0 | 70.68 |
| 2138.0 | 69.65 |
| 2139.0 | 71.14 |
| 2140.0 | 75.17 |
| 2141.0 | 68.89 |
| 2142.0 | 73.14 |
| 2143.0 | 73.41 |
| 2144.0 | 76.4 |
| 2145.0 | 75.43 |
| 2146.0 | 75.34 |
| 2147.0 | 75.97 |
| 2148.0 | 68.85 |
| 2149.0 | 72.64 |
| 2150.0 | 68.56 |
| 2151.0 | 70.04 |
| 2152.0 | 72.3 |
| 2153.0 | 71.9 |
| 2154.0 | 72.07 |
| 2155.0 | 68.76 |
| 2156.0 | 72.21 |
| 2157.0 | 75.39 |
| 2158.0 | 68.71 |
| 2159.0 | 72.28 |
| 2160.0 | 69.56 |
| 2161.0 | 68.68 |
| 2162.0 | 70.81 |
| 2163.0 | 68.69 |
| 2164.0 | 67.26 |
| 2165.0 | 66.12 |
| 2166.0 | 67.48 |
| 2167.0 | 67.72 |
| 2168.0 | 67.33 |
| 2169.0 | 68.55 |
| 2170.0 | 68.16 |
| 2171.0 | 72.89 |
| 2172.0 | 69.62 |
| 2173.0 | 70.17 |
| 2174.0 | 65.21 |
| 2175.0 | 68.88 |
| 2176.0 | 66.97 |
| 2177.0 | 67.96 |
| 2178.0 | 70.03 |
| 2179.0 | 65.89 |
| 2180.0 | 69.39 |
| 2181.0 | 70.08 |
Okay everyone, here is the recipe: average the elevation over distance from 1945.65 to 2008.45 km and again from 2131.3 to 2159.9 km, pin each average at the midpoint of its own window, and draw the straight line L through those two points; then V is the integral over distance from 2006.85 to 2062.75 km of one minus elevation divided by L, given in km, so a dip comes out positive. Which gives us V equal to 2.9 km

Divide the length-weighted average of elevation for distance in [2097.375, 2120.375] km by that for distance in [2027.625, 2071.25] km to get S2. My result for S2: 1.07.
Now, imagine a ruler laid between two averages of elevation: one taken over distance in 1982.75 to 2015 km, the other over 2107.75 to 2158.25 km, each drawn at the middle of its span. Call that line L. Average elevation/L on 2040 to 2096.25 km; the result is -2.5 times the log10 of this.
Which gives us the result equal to 0.03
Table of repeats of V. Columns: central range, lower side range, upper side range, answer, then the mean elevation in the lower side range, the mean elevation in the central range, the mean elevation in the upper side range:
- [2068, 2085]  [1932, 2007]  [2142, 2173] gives 0.5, 71.5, 69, 70.8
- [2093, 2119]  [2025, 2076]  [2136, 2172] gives -1.3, 68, 73.1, 70.9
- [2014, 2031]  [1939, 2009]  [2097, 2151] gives 1.0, 71.3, 67.2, 72.1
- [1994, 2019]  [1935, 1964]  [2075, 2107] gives 1.1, 71.5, 68.3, 71.7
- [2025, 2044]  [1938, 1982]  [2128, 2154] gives 0.9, 72.1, 68.2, 71.3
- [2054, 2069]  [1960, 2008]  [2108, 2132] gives 0.8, 71.5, 67.8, 71.6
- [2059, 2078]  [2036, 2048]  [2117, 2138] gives 0.1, 67.9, 68.4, 70.7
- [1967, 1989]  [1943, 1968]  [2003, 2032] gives -0.9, 71.6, 72.9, 67.6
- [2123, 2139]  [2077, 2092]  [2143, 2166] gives 0.2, 70.1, 70.2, 71.2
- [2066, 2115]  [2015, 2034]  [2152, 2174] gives -1.9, 67.5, 71.1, 69.7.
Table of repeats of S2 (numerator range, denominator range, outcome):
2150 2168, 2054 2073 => 1.03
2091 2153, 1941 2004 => 1.01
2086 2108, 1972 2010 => 1.03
